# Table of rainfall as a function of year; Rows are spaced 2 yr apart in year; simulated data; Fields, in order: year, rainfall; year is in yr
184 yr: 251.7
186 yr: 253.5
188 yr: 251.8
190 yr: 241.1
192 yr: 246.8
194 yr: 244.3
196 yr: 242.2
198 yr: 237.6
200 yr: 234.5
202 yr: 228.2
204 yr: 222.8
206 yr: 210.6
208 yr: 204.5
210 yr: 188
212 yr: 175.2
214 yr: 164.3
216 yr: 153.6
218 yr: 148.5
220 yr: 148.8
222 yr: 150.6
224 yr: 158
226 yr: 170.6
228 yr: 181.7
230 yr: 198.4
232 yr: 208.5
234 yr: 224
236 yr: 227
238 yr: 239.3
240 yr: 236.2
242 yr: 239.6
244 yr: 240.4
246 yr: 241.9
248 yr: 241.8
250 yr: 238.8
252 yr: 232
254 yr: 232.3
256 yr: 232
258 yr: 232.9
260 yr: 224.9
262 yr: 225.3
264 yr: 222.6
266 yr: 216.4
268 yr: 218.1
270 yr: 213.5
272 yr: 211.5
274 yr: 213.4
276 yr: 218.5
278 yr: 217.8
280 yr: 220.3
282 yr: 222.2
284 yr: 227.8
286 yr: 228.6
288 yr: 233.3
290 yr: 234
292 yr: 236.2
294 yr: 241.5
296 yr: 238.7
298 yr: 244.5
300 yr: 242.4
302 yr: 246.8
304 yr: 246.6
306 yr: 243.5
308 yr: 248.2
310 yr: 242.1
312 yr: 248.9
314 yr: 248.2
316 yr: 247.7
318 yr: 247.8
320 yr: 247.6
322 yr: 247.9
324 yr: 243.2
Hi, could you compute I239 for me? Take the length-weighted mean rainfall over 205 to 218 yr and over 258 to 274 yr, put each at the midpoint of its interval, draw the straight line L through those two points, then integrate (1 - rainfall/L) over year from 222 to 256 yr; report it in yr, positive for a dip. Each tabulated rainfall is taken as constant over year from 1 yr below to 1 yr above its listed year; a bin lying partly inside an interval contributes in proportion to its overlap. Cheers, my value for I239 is -2.93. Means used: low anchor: 180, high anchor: 219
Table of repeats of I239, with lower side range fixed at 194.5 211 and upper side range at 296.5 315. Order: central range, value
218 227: 2.8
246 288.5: 2.0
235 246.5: -0.3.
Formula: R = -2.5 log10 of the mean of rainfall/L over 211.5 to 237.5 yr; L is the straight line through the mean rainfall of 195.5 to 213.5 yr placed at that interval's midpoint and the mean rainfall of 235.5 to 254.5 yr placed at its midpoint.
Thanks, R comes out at 0.253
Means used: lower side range 214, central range 179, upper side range 237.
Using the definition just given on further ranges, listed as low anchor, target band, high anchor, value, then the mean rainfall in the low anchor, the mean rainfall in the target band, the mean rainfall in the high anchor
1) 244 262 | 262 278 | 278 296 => 0.074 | 234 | 217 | 230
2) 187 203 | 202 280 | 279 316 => 0.150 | 241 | 209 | 239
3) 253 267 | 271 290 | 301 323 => 0.059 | 227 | 222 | 247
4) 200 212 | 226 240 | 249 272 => 0.030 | 210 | 212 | 226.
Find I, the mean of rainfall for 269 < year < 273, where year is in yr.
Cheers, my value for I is 212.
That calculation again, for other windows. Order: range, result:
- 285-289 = 231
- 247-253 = 238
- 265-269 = 217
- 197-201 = 236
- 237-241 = 238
